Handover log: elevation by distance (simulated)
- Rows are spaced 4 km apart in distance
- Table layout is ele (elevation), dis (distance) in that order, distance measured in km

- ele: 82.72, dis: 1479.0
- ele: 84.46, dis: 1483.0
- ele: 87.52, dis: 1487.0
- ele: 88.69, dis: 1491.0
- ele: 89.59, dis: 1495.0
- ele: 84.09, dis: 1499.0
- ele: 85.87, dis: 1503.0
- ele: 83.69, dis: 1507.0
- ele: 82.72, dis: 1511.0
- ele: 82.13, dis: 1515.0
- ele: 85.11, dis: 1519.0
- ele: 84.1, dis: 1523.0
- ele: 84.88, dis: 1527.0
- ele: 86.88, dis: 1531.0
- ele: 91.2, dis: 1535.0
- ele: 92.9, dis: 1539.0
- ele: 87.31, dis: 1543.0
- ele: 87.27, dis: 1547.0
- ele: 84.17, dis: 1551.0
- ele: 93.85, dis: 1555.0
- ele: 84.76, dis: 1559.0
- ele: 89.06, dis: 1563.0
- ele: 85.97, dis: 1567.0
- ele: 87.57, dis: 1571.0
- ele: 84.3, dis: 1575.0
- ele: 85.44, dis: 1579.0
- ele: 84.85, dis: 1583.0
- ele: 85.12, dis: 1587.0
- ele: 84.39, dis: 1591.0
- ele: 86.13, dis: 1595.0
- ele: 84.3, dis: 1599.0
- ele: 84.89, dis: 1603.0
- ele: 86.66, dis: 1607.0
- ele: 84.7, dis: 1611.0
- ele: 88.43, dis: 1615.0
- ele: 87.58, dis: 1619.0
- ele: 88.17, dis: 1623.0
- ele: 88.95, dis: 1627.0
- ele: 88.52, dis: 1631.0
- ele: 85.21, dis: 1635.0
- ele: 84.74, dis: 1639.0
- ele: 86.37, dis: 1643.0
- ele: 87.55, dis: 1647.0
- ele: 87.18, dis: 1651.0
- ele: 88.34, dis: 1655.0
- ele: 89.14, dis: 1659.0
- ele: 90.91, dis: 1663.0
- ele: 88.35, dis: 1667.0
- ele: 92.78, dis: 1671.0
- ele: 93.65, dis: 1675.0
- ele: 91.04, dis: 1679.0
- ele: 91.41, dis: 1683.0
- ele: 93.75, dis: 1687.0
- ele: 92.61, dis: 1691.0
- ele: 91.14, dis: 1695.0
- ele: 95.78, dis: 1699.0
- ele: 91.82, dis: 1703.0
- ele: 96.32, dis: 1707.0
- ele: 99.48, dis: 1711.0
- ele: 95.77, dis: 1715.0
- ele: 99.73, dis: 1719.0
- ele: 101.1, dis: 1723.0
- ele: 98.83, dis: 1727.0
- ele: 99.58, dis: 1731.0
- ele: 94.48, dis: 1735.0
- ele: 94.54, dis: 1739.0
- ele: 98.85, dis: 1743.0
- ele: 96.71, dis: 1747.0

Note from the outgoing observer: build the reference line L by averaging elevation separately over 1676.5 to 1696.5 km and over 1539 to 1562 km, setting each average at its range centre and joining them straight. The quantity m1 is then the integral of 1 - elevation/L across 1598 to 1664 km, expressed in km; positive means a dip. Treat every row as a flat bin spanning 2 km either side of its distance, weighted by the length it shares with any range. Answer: 2.4 km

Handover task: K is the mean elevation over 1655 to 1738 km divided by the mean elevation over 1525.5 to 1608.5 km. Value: 1.1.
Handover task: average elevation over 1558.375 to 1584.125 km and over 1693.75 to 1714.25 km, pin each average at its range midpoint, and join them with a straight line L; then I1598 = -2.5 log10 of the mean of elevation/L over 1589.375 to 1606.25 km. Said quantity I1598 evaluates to 0.04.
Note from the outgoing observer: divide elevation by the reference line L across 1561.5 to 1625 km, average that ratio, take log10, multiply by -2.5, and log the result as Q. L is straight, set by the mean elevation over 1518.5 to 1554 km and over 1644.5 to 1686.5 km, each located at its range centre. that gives 0.03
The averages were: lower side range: 87.4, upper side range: 90.1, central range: 86.1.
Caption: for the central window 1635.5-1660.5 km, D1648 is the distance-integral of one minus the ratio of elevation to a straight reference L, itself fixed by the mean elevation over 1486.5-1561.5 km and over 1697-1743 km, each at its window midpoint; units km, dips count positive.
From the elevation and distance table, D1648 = 1.7 km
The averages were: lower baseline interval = 86.7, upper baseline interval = 97.1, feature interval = 87.1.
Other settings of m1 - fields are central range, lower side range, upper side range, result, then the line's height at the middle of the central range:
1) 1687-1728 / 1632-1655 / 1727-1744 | -1.0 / 93.8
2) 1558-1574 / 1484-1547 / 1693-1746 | 0.4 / 89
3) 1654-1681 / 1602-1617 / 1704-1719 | 0.5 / 92.5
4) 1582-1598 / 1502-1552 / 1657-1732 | 0.7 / 89.2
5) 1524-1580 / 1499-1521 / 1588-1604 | -2.1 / 84.4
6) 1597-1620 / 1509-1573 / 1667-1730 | 1.1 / 90.3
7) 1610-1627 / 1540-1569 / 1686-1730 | 0.7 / 91.2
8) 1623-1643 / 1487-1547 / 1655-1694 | 0.7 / 90.1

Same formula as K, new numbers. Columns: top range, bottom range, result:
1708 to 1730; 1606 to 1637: 1.13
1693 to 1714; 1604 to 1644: 1.09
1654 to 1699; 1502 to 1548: 1.06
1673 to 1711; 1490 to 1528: 1.10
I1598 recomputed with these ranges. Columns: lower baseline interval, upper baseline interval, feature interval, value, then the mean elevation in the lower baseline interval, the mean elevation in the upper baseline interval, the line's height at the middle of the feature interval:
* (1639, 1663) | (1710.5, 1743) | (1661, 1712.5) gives 0.00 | 87.7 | 97.9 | 92.5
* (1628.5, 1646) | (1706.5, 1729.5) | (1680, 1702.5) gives 0.02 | 86.4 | 98.7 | 94.6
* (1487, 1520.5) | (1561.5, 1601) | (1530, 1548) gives -0.05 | 85.4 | 85.7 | 85.5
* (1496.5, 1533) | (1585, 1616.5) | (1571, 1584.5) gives 0.00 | 84.5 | 85.5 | 85.2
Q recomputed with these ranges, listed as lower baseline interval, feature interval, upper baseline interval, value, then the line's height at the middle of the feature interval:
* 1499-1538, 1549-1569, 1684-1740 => 0.00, 87.6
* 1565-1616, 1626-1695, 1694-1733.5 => 0.03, 92.1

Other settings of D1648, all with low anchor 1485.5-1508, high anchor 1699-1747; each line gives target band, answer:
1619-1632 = 0.60 km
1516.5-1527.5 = 0.41 km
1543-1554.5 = 0.26 km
